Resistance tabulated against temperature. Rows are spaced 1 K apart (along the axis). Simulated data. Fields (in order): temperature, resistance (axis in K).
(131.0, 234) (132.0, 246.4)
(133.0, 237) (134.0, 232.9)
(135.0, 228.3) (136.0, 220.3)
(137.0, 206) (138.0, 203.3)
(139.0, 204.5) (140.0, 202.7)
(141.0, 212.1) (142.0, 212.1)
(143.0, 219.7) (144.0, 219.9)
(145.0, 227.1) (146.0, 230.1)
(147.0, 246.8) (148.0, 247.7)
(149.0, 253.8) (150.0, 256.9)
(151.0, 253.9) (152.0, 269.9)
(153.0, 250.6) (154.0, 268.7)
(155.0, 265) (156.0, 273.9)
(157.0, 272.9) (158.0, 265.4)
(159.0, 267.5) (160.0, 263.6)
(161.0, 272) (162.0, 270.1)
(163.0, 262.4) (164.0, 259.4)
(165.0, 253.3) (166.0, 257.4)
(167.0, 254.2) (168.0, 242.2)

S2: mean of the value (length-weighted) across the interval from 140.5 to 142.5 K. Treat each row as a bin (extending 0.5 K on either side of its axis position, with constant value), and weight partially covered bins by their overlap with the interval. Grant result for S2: 212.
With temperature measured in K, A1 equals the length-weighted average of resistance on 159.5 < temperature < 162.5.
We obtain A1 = 269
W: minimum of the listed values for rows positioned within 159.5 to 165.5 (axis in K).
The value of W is 253.3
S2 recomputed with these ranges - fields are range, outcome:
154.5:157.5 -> 271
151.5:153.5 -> 260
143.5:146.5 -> 226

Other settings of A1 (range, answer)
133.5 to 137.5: 222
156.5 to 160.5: 267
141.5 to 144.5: 217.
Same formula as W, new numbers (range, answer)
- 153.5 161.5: 263.6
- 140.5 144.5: 212.1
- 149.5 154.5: 250.6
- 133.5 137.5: 206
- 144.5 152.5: 227.1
